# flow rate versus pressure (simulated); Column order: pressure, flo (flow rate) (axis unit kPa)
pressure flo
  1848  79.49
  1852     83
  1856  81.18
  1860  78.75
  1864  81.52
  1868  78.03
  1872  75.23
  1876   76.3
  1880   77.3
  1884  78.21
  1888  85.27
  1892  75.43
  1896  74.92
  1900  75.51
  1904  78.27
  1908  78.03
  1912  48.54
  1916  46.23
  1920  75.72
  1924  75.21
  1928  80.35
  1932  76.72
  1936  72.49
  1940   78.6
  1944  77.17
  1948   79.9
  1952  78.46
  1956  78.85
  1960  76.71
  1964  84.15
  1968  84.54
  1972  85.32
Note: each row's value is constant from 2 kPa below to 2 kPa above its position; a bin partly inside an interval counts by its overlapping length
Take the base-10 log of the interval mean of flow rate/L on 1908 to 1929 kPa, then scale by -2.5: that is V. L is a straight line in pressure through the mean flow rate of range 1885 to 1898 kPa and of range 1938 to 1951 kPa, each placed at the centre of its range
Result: 0.19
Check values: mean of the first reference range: 78.5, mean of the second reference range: 78.5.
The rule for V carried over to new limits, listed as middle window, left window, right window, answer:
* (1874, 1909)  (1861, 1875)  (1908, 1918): -0.20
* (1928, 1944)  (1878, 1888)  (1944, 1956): 0.03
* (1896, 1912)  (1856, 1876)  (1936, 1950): 0.07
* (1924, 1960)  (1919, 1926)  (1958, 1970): 0.01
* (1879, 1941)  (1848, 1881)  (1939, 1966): 0.08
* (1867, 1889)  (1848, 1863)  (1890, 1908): 0.00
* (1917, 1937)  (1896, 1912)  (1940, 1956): 0.02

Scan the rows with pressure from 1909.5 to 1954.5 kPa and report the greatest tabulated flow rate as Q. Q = 80.35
